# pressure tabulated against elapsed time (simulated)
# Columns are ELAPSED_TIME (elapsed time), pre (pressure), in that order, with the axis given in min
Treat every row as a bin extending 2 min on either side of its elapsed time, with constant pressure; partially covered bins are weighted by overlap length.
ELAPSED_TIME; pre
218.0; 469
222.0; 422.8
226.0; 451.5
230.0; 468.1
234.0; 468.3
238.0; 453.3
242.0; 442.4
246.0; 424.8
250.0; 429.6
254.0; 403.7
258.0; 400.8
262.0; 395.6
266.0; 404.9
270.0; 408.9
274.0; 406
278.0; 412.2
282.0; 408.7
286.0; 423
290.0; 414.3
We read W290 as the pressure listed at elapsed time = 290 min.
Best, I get 414.3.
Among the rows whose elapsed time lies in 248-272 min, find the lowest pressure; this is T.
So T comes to 395.6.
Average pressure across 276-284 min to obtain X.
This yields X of 410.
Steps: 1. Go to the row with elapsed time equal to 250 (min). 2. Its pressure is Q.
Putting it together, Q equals 429.6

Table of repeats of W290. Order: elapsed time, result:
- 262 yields 395.6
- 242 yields 442.4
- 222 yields 422.8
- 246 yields 424.8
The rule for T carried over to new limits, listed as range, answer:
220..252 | 422.8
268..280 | 406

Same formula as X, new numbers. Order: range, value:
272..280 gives 409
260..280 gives 406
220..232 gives 447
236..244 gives 448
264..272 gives 407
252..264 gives 400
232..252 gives 444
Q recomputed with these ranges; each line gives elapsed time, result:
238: 453.3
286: 423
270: 408.9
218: 469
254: 403.7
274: 406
